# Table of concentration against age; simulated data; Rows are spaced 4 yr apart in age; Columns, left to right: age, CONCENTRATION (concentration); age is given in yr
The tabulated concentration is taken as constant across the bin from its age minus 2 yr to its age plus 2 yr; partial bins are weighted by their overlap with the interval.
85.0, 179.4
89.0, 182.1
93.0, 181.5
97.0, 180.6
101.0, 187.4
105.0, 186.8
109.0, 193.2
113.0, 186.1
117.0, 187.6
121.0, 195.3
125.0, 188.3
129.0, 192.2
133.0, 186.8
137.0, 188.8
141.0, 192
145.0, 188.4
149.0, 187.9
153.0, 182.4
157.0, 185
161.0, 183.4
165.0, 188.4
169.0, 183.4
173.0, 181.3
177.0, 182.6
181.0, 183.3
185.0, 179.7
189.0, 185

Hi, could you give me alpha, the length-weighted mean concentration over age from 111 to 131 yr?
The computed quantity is 190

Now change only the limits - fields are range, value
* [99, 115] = 188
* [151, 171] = 185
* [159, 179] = 184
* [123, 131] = 190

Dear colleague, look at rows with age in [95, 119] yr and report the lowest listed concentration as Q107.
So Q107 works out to 180.6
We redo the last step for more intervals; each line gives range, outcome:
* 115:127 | 187.6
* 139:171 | 182.4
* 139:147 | 188.4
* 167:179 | 181.3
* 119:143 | 186.8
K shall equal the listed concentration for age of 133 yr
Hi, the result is 186.8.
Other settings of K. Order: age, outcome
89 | 182.1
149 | 187.9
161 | 183.4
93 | 181.5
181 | 183.3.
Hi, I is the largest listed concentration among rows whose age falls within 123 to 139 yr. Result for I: 192.2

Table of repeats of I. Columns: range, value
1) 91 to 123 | 195.3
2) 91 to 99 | 181.5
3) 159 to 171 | 188.4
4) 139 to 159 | 192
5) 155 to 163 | 185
